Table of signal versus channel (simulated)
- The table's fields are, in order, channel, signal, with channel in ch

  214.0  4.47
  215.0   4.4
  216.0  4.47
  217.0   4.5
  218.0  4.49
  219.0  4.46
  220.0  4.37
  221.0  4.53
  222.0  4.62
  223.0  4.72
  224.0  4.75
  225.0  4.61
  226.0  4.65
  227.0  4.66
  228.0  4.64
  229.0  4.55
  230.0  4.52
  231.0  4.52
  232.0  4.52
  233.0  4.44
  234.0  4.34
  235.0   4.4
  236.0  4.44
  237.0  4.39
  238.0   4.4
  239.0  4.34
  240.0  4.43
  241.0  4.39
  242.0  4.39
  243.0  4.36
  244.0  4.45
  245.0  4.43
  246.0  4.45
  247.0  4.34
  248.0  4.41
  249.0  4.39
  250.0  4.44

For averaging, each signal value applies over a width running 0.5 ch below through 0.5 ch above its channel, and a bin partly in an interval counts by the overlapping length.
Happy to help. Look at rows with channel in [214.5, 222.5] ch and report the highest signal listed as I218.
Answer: 4.62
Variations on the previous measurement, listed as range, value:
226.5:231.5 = 4.66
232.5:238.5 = 4.44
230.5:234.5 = 4.52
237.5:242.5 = 4.43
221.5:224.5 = 4.75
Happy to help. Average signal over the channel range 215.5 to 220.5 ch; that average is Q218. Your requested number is 4.46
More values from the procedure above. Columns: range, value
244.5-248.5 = 4.41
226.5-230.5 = 4.59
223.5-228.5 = 4.66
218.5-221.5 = 4.45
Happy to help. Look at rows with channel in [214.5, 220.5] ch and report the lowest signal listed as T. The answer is 4.37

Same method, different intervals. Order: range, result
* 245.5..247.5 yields 4.34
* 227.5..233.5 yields 4.44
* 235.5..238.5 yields 4.39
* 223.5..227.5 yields 4.61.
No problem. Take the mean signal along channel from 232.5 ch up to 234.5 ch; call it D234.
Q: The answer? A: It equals 4.39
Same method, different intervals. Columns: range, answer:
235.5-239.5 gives 4.39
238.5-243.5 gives 4.38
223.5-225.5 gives 4.68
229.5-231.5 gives 4.52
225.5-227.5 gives 4.66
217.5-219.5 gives 4.47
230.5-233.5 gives 4.49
